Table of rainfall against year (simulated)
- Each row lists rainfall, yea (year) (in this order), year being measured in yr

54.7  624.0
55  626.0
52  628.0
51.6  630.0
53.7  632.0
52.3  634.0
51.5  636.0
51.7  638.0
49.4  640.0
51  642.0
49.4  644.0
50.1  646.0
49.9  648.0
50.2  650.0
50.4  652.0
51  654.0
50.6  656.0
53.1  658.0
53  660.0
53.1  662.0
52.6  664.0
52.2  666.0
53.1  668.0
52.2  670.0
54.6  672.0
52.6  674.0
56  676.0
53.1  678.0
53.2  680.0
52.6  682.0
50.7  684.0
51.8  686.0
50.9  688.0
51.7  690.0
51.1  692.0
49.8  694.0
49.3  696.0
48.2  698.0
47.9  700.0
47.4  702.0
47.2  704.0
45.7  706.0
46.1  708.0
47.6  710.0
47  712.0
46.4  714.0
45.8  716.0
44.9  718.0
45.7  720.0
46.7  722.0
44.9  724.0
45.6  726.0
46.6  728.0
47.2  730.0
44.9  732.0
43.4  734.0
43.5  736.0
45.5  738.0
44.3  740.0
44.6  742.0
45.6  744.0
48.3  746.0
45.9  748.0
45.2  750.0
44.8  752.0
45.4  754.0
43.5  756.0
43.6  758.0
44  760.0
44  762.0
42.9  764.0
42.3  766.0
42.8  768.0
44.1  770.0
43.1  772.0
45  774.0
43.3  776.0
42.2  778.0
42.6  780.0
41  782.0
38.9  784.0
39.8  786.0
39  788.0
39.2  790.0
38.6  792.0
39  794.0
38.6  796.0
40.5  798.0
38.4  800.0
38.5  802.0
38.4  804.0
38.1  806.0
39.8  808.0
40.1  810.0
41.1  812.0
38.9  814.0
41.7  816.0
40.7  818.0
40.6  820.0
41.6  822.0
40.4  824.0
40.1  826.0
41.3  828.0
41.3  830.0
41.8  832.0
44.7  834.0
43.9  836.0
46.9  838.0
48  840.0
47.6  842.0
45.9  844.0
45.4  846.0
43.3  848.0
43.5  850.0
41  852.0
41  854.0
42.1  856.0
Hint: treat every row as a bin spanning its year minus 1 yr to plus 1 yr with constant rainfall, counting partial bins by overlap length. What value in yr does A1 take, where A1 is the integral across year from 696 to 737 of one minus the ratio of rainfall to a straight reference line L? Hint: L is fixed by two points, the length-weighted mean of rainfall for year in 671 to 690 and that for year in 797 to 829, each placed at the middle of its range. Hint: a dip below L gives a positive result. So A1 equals 2.6 yr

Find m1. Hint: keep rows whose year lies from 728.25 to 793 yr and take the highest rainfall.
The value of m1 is 48.3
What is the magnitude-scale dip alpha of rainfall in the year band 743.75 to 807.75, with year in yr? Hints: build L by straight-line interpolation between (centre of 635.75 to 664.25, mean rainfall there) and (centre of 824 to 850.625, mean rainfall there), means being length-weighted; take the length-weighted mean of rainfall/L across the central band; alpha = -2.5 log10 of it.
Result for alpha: 0.107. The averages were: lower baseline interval 51.1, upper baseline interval 44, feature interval 42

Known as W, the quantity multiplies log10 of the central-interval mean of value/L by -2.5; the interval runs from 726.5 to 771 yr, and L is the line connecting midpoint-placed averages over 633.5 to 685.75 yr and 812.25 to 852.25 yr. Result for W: 0.06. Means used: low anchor 51.9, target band 44.7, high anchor 42.9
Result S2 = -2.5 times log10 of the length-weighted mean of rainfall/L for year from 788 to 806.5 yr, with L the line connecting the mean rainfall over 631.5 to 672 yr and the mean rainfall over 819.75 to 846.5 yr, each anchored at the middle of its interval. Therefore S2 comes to 0.16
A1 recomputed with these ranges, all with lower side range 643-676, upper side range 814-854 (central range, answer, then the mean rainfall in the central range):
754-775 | 1.3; 43.6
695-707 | 0.5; 47.6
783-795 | 1.6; 39.1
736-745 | 0.6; 44.8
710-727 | 1.0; 46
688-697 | -0.1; 50.5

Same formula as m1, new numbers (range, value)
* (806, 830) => 41.7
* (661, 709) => 56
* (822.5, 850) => 48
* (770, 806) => 45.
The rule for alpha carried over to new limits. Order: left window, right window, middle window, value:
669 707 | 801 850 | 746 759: 0.04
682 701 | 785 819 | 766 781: -0.03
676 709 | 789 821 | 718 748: 0.02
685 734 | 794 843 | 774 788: 0.05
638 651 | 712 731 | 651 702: -0.07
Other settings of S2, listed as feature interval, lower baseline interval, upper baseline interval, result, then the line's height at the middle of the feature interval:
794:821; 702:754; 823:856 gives 0.12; 44.1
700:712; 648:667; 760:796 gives 0.02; 47.6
